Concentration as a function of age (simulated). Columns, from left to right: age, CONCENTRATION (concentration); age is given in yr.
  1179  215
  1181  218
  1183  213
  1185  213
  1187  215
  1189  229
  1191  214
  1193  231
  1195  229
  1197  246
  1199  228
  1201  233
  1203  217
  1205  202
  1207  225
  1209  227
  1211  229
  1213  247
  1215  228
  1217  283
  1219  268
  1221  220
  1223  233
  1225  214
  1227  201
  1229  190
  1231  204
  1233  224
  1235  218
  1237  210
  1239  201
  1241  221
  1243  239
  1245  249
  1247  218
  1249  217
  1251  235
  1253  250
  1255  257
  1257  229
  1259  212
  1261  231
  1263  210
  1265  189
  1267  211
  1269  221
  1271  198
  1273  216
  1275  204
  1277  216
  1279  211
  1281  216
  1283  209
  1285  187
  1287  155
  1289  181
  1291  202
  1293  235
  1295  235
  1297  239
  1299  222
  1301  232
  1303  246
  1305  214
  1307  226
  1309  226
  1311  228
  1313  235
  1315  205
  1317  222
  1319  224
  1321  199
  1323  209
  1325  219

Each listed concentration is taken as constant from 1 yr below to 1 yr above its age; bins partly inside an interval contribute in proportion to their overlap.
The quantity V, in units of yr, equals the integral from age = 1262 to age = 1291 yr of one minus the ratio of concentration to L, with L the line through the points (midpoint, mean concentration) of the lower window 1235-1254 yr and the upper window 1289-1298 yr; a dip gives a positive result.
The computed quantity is 2.9 yr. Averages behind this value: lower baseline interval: 226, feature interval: 202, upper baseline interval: 223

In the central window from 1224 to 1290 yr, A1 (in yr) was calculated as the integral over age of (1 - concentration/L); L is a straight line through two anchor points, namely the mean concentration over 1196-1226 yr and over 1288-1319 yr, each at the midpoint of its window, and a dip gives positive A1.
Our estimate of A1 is 4.3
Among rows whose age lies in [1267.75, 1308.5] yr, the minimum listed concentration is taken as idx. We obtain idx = 155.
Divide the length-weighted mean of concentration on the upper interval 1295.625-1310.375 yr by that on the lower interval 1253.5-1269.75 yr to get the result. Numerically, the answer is 1.0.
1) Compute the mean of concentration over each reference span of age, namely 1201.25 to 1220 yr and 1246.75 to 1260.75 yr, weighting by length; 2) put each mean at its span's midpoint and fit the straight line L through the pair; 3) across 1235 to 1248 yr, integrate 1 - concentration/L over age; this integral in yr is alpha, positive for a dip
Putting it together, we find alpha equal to 0.6 yr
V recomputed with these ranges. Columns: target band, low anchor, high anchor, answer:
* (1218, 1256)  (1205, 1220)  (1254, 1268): 0.90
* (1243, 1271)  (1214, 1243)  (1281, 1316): -0.57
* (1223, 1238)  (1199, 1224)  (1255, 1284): 1.13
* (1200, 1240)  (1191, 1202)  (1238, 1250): 0.75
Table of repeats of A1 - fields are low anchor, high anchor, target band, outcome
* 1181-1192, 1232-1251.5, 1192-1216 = -1.1 yr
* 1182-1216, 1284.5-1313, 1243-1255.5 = -0.9 yr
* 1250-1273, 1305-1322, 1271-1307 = 1.3 yr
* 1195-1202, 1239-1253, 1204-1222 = -0.3 yr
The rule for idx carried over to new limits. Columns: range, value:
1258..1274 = 189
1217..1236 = 190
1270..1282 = 198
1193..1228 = 201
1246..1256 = 217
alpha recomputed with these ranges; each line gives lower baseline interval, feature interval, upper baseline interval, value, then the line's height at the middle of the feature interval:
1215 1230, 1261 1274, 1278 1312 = 0.7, 221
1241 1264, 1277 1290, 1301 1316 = 1.9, 228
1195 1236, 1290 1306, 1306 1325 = -0.5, 221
